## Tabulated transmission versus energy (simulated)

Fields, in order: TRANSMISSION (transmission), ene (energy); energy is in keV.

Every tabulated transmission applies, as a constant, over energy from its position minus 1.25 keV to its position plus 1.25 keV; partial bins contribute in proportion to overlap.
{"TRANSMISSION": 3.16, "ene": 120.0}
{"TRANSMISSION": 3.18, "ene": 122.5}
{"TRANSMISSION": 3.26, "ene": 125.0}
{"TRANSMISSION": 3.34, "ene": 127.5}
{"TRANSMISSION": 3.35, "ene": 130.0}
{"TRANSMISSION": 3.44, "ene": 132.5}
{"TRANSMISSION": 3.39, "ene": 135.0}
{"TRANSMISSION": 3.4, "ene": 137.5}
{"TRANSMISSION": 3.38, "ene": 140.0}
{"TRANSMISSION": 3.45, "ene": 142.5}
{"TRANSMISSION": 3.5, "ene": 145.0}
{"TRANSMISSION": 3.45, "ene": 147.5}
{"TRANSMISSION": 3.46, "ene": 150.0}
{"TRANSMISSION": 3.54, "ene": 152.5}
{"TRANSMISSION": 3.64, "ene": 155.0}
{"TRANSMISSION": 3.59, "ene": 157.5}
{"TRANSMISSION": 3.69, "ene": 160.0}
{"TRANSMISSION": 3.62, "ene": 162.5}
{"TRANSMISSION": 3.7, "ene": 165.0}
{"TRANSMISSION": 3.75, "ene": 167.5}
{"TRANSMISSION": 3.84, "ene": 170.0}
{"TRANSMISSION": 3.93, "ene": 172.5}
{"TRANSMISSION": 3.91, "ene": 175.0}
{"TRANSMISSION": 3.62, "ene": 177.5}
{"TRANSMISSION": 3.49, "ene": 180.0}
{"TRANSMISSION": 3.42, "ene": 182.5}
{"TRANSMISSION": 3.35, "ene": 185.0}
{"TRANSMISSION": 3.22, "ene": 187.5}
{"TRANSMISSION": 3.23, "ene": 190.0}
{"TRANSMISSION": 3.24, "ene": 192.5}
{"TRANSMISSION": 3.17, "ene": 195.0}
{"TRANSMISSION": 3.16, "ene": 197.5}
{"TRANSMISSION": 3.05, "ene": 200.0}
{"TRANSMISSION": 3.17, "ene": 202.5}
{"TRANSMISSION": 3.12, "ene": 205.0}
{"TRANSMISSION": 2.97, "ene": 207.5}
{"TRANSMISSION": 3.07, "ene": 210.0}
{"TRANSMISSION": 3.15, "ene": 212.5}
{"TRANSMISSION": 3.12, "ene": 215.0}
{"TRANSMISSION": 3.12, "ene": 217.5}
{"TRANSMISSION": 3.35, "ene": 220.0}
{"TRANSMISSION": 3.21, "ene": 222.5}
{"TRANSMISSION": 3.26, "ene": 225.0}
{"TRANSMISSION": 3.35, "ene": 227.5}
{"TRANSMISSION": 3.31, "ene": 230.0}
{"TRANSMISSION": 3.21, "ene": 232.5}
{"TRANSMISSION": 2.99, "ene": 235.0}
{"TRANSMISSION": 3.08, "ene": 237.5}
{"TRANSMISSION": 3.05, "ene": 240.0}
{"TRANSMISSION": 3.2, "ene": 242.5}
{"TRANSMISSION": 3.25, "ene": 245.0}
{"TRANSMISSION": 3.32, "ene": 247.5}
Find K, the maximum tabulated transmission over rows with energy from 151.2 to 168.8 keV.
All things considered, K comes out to 3.75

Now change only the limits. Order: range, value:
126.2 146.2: 3.5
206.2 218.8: 3.15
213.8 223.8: 3.35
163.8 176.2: 3.93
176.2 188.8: 3.62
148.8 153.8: 3.54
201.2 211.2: 3.17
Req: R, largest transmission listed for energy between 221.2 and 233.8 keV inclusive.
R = 3.35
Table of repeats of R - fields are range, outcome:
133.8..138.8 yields 3.4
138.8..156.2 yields 3.64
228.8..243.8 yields 3.31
